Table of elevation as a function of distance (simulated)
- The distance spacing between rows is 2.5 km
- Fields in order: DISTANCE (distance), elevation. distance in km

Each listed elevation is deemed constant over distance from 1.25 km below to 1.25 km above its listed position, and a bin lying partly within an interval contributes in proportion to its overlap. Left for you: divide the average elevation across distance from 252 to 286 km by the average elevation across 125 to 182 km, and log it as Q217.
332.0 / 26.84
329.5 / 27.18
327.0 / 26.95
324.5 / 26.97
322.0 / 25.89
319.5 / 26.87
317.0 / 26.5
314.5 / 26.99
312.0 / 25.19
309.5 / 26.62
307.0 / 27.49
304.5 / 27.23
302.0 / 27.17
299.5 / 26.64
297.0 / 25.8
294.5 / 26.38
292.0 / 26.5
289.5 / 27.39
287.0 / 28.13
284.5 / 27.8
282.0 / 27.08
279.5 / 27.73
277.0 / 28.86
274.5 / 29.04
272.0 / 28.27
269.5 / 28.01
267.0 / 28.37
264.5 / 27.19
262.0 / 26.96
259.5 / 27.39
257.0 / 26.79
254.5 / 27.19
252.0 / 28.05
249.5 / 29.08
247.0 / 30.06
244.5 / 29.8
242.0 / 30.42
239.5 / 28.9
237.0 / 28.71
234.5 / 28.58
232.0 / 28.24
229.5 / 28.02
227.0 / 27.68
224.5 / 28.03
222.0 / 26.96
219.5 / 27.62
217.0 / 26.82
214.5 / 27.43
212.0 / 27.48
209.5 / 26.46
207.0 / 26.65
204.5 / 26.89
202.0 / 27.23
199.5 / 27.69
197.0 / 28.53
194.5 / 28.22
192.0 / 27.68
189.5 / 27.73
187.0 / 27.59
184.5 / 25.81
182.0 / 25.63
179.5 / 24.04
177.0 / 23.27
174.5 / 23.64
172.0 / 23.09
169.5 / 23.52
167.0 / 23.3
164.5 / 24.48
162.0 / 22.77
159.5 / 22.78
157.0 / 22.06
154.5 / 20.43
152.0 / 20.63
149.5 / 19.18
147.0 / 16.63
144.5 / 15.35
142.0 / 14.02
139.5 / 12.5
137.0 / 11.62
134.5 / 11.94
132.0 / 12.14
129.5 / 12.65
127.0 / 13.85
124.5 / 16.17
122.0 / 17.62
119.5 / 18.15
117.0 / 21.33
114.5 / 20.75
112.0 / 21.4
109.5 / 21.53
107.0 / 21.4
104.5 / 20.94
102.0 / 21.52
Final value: 1.47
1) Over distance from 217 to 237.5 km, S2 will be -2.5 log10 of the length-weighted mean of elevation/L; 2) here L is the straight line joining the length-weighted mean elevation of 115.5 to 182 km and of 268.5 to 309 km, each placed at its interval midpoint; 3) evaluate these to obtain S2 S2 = -0.18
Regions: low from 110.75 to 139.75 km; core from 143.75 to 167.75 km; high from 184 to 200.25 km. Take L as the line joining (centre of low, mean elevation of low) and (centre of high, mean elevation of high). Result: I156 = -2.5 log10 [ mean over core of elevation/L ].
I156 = 0.03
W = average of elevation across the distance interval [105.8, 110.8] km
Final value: 21.5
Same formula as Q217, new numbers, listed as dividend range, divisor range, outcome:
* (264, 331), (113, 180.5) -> 1.45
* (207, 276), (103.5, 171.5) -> 1.51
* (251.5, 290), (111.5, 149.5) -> 1.76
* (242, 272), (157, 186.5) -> 1.18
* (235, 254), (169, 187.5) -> 1.19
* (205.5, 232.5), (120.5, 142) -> 2.01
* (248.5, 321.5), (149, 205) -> 1.11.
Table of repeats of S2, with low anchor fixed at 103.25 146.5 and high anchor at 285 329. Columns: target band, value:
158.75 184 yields -0.23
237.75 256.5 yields -0.23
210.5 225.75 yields -0.25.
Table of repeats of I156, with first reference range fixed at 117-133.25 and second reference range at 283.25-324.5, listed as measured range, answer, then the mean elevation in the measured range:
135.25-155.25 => 0.05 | 16.1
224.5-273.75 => -0.21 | 28.3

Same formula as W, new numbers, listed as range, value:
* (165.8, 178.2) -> 23.4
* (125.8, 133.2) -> 12.9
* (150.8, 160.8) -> 21.5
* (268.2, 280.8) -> 28.4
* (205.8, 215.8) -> 27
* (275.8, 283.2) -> 27.9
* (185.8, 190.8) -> 27.7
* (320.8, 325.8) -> 26.4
